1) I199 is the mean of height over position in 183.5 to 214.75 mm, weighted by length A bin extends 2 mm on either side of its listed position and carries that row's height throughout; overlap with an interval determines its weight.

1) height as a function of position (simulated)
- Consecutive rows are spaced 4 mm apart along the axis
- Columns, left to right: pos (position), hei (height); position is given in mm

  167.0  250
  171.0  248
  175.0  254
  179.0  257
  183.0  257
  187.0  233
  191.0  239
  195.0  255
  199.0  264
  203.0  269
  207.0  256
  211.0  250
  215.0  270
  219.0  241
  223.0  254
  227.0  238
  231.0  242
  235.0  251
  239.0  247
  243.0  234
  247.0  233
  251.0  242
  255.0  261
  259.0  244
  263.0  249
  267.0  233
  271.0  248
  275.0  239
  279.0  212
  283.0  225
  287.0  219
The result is 254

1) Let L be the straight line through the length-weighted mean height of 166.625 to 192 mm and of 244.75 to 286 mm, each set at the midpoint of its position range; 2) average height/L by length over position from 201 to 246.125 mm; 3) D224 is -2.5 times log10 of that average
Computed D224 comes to -0.03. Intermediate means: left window 249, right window 238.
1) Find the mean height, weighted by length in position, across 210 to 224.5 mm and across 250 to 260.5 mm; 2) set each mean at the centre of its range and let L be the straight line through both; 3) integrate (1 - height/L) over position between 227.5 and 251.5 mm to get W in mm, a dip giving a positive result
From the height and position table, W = 1.0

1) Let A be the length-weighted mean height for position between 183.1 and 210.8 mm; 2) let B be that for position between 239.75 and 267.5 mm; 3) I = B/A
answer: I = 0.96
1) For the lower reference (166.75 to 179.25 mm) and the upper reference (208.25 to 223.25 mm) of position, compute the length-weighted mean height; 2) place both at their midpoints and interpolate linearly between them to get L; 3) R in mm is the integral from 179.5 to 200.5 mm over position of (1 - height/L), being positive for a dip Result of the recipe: 0.2 mm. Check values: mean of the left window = 252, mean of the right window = 254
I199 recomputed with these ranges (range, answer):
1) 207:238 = 250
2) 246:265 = 246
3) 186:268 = 248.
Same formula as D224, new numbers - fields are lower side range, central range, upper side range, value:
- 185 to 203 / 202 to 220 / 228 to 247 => -0.04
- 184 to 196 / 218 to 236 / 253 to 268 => 0.00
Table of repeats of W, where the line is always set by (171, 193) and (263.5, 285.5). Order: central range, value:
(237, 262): -0.8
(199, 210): -0.8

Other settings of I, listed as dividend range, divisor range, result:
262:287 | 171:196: 0.93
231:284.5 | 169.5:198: 0.96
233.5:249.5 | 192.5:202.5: 0.93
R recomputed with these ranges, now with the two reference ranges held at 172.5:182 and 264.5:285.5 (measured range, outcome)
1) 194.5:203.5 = -0.5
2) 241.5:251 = 0.1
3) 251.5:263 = -0.7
